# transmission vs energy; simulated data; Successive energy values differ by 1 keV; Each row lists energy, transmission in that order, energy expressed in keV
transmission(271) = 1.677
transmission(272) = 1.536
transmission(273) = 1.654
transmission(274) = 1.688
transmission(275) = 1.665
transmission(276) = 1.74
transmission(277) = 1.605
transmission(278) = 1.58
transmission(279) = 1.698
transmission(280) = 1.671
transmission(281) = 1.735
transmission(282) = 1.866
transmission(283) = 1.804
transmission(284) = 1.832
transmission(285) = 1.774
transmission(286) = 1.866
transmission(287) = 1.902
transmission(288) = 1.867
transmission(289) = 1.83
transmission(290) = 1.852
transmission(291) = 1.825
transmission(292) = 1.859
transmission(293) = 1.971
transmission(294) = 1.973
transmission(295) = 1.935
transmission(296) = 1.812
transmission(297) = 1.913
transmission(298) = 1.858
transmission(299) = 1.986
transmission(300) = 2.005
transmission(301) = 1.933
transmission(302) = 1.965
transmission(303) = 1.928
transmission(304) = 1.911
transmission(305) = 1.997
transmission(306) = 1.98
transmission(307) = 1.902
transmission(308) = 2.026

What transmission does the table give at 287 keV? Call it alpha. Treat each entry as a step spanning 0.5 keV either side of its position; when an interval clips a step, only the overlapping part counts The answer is 1.902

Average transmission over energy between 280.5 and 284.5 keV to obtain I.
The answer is 1.81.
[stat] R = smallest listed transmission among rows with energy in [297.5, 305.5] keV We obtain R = 1.858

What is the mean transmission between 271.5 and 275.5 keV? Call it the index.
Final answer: 1.64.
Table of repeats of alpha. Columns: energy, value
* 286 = 1.866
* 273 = 1.654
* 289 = 1.83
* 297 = 1.913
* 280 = 1.671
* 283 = 1.804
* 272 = 1.536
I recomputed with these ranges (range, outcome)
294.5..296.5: 1.87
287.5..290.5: 1.85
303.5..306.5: 1.96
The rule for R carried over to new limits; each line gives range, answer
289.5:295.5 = 1.825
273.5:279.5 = 1.58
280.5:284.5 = 1.735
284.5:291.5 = 1.774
